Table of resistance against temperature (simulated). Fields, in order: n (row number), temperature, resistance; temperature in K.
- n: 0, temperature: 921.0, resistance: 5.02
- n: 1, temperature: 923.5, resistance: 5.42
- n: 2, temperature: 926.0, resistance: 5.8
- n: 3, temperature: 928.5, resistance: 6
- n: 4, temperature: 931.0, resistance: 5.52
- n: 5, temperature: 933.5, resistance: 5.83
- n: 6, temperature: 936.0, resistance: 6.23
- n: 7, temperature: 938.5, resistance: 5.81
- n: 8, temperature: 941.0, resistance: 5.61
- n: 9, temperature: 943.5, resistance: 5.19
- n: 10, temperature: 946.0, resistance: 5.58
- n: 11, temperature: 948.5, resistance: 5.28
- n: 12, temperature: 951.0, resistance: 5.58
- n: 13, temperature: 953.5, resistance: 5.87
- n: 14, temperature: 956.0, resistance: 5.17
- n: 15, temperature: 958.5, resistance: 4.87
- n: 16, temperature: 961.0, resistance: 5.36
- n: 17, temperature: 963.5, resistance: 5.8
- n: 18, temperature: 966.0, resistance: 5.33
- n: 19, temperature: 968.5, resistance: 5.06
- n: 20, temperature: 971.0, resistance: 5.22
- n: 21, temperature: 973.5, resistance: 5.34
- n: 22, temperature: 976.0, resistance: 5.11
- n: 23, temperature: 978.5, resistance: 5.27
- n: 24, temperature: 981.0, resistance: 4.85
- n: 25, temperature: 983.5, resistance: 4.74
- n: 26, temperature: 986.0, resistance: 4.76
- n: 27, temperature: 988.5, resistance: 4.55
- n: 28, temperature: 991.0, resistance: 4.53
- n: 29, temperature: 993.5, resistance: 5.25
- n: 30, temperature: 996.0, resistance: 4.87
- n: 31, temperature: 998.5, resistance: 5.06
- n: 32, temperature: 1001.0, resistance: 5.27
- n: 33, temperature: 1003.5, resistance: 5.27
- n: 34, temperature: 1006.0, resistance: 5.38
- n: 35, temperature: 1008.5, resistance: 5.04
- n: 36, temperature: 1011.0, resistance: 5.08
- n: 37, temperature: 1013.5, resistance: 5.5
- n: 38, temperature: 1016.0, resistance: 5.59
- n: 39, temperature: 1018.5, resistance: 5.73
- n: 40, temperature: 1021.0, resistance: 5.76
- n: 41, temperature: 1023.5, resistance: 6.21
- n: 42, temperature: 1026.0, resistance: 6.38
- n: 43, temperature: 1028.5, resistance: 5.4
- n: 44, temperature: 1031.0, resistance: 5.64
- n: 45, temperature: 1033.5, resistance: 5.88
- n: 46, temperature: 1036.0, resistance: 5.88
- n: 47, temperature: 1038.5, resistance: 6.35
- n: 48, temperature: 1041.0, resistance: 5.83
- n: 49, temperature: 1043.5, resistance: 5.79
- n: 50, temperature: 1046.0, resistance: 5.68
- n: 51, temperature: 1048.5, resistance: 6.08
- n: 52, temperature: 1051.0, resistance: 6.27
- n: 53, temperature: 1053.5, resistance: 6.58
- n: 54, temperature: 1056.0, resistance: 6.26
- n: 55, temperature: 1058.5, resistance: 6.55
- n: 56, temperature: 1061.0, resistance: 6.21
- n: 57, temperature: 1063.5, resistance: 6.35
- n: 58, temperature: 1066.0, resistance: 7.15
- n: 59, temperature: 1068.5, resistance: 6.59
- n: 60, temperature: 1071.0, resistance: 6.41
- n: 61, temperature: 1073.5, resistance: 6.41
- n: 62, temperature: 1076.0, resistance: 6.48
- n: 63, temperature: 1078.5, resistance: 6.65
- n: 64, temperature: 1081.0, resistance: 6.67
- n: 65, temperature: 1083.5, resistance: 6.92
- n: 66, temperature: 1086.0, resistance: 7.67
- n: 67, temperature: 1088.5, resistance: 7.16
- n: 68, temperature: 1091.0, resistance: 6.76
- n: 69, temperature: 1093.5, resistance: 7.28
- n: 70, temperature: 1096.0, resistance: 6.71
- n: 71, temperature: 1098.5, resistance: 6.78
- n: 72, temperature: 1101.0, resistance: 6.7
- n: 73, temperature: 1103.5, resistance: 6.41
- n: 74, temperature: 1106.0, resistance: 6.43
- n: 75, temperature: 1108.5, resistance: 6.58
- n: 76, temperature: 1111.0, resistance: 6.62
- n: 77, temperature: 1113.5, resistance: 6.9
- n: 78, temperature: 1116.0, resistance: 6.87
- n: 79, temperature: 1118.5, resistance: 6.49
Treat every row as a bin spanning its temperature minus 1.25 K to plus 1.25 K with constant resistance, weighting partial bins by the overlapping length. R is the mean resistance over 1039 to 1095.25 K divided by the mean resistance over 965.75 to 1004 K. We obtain 1.3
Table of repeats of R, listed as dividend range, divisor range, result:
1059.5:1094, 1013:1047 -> 1.16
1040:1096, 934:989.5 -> 1.23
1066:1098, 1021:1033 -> 1.16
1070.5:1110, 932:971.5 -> 1.23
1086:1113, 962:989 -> 1.33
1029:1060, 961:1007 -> 1.19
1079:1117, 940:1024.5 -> 1.30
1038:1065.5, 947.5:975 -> 1.16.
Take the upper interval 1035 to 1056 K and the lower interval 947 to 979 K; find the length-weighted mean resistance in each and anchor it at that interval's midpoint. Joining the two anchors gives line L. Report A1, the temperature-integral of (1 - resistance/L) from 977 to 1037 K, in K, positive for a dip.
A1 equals 4.3 K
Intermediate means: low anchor 5.33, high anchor 6.07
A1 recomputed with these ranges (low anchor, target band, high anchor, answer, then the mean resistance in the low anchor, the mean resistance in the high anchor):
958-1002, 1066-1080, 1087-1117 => -0.4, 5.07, 6.77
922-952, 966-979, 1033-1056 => 1.3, 5.65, 6.05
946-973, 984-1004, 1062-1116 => 2.8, 5.36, 6.74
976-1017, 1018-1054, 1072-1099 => -0.6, 5.06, 6.86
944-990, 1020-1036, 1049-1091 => 0.5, 5.2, 6.64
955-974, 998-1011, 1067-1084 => 1.2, 5.27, 6.58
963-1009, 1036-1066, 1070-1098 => 0.2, 5.08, 6.83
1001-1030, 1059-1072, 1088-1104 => -0.4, 5.56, 6.83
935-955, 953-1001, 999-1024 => 3.9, 5.63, 5.45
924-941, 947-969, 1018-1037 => 1.7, 5.83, 5.86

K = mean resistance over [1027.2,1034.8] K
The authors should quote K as 5.65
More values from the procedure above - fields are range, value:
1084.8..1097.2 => 7.12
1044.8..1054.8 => 6.16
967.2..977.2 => 5.18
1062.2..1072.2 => 6.62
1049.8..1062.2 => 6.38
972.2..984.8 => 5.06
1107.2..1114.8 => 6.7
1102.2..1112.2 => 6.51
